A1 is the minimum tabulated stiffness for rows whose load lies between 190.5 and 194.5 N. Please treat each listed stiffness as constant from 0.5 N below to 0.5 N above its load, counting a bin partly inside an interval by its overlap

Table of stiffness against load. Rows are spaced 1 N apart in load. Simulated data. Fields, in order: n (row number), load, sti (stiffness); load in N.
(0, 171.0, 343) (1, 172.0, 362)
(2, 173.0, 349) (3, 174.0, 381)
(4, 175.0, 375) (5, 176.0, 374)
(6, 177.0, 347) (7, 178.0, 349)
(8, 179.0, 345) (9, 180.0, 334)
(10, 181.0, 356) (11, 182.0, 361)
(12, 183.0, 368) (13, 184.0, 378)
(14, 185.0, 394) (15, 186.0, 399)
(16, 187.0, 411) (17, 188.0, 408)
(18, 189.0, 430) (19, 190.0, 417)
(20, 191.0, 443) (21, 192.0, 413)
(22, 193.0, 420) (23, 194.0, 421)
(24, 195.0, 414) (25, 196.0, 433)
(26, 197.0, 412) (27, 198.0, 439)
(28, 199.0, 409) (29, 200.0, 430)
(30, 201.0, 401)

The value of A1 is 413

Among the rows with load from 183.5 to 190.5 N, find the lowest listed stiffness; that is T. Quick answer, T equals 378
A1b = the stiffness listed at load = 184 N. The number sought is 378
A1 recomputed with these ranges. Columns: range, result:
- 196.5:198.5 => 412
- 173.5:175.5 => 375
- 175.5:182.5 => 334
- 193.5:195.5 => 414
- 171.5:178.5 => 347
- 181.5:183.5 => 361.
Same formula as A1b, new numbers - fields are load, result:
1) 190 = 417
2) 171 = 343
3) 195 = 414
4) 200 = 430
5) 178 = 349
